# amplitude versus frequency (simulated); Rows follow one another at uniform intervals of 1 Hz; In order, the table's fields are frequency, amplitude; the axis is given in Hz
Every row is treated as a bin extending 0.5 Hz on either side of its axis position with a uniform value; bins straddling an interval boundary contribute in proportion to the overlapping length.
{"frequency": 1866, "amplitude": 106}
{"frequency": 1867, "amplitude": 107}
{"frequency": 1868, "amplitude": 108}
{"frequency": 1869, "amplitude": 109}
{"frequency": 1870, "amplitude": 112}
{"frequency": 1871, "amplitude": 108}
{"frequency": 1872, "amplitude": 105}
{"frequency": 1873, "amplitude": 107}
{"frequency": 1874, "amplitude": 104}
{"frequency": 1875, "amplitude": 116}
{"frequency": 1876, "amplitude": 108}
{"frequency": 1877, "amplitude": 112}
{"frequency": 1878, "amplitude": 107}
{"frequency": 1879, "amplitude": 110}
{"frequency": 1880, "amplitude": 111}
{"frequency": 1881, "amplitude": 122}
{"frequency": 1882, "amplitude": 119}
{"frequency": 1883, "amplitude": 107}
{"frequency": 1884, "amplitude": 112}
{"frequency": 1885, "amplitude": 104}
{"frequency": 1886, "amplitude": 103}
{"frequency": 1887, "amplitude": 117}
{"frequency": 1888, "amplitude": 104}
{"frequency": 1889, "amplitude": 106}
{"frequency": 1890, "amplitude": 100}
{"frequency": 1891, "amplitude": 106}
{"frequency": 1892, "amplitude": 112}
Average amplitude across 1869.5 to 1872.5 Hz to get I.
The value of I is 108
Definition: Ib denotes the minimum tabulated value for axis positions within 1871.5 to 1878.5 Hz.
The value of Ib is 104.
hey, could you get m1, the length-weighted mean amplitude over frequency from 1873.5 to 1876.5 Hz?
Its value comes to 109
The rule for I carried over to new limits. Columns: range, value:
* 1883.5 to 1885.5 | 108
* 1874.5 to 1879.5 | 111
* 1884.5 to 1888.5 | 107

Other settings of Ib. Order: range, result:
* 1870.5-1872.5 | 105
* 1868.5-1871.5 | 108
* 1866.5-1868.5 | 107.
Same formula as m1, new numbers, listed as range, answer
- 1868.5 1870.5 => 110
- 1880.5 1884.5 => 115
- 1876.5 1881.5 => 112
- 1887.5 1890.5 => 103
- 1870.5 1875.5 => 108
